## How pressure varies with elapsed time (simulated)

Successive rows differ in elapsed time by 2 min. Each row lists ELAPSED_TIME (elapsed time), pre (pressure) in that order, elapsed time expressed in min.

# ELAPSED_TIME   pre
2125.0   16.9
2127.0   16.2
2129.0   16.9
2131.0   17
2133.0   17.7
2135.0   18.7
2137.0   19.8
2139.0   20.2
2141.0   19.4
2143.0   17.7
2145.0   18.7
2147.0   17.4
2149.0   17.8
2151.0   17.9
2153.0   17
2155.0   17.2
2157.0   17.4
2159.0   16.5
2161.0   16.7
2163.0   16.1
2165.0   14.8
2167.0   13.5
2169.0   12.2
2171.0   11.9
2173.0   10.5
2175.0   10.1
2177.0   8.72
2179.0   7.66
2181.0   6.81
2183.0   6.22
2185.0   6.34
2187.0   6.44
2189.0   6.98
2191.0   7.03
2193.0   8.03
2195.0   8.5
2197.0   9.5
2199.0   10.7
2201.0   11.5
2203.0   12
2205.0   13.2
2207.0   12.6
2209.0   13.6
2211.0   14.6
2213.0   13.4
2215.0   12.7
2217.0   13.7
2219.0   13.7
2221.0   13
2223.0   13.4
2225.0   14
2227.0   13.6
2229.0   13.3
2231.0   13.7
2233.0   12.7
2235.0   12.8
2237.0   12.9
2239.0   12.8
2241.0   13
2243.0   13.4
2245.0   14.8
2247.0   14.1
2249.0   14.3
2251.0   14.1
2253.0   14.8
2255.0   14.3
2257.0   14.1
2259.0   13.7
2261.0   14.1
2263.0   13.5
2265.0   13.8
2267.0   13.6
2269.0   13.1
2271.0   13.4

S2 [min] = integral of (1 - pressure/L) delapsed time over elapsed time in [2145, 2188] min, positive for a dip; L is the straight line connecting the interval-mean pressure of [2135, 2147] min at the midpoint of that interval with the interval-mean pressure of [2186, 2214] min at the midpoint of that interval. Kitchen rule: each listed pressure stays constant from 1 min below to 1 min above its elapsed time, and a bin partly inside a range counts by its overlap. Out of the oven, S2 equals 7.6 min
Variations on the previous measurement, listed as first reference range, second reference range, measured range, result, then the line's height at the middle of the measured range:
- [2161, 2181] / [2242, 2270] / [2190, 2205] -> 3.1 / 12.4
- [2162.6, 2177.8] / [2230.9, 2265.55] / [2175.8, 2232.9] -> 8.7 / 12.8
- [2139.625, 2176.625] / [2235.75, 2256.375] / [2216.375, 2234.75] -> 1.1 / 14.3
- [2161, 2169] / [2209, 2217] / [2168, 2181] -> 4.1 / 14.5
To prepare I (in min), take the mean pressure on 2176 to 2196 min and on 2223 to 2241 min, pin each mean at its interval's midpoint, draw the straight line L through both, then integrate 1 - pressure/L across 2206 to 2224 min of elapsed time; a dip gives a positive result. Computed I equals -4.0 min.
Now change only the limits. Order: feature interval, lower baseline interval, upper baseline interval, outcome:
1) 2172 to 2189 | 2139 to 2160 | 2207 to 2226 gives 8.7 min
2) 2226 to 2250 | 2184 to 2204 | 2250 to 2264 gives -1.9 min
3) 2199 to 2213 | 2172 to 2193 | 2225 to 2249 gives -3.6 min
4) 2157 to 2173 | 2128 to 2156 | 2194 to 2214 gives 1.4 min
